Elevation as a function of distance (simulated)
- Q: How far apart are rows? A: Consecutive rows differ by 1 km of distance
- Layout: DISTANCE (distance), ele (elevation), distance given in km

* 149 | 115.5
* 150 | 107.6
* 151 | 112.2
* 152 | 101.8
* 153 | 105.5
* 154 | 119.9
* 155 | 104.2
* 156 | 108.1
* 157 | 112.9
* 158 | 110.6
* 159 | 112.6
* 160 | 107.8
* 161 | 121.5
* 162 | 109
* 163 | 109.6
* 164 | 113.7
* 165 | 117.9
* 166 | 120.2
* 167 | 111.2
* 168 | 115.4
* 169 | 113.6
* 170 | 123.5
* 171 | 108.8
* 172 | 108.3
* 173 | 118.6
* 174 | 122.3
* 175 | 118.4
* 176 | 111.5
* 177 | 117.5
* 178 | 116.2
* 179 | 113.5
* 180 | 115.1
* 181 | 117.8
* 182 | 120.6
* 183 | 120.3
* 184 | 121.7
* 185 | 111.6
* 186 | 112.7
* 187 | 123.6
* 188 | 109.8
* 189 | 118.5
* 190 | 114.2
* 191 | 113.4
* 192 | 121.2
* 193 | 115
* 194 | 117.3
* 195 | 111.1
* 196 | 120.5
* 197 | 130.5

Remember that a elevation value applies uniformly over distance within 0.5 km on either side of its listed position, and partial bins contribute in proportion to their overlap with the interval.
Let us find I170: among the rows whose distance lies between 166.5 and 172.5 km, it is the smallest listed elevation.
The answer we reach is 108.3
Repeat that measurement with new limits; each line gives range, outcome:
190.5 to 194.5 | 113.4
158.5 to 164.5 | 107.8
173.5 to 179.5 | 111.5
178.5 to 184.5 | 113.5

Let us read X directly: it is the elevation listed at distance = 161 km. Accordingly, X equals 121.5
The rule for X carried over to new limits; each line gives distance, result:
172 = 108.3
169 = 113.6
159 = 112.6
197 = 130.5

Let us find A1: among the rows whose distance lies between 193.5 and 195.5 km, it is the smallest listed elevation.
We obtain 111.1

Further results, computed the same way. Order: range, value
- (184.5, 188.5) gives 109.8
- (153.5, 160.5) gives 104.2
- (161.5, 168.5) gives 109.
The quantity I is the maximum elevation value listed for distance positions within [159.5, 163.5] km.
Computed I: 121.5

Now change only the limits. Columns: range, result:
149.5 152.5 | 112.2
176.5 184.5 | 121.7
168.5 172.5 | 123.5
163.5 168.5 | 120.2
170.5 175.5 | 122.3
